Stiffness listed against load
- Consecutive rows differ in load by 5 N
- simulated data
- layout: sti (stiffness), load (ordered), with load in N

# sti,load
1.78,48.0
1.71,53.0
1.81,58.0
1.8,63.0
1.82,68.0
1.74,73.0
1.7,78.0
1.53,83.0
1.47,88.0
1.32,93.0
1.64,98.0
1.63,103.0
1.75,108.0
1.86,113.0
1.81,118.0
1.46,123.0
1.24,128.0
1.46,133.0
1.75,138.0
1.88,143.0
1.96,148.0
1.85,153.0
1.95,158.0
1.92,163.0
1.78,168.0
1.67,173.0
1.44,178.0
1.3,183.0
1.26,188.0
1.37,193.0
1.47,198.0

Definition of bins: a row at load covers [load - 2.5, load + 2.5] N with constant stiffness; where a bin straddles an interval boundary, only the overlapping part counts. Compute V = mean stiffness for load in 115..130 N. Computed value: 1.52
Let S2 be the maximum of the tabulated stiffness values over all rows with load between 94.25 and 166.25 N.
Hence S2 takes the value 1.96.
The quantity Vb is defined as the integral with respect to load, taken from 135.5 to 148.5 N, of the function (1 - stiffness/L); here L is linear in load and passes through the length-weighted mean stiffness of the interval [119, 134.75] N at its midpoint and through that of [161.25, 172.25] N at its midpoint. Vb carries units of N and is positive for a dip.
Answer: -2.3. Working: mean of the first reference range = 1.42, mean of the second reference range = 1.82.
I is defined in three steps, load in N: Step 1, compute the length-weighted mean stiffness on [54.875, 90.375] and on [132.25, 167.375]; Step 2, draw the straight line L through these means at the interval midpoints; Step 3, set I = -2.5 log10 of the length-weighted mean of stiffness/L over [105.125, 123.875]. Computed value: 0.02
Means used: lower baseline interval 1.7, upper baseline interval 1.84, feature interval 1.74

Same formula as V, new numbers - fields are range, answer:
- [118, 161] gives 1.7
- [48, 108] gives 1.66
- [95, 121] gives 1.72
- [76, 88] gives 1.58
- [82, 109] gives 1.55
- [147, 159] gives 1.91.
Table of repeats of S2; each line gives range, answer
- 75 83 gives 1.7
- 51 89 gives 1.82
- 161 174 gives 1.92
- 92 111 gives 1.75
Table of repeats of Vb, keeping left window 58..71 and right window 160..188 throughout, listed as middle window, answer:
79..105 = 3.37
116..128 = 1.07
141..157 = -2.52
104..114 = -0.29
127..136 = 1.54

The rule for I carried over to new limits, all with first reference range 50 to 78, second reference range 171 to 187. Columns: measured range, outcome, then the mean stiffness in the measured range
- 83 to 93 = 0.18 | 1.45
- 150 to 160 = -0.25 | 1.9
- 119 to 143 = 0.03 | 1.54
